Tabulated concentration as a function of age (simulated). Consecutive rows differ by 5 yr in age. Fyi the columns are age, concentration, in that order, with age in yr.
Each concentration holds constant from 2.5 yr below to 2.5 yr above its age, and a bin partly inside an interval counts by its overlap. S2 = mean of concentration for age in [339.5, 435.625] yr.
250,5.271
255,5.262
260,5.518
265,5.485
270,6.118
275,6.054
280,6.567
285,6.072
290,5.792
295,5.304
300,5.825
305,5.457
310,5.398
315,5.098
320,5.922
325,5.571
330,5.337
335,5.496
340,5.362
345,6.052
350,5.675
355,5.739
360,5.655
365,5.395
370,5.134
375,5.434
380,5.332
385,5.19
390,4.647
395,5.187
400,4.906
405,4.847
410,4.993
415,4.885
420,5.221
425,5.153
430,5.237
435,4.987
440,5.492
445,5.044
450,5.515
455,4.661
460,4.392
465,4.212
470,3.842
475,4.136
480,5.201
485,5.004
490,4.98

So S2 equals 5.25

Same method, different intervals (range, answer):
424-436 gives 5.14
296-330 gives 5.52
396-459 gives 5.06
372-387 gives 5.32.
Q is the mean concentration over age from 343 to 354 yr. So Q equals 5.84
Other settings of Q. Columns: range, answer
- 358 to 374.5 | 5.39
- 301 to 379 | 5.52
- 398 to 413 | 4.91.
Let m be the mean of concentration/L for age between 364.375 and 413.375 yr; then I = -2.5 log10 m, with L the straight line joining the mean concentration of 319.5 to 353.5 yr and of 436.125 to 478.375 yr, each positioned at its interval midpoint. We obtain 0.03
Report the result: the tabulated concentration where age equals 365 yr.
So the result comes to 5.395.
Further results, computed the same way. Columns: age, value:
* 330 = 5.337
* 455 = 4.661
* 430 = 5.237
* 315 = 5.098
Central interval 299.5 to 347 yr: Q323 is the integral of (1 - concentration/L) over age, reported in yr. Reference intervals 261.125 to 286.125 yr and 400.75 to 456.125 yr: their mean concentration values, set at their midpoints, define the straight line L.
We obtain 1.61 yr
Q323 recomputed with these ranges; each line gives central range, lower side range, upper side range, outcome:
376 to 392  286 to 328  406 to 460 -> 0.5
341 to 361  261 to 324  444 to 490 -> -1.4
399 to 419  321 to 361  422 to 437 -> 1.2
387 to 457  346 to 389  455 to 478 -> -4.5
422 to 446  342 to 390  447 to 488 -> -1.4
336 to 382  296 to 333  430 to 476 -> -2.4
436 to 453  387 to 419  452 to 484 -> -2.5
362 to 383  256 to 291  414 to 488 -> 0.0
